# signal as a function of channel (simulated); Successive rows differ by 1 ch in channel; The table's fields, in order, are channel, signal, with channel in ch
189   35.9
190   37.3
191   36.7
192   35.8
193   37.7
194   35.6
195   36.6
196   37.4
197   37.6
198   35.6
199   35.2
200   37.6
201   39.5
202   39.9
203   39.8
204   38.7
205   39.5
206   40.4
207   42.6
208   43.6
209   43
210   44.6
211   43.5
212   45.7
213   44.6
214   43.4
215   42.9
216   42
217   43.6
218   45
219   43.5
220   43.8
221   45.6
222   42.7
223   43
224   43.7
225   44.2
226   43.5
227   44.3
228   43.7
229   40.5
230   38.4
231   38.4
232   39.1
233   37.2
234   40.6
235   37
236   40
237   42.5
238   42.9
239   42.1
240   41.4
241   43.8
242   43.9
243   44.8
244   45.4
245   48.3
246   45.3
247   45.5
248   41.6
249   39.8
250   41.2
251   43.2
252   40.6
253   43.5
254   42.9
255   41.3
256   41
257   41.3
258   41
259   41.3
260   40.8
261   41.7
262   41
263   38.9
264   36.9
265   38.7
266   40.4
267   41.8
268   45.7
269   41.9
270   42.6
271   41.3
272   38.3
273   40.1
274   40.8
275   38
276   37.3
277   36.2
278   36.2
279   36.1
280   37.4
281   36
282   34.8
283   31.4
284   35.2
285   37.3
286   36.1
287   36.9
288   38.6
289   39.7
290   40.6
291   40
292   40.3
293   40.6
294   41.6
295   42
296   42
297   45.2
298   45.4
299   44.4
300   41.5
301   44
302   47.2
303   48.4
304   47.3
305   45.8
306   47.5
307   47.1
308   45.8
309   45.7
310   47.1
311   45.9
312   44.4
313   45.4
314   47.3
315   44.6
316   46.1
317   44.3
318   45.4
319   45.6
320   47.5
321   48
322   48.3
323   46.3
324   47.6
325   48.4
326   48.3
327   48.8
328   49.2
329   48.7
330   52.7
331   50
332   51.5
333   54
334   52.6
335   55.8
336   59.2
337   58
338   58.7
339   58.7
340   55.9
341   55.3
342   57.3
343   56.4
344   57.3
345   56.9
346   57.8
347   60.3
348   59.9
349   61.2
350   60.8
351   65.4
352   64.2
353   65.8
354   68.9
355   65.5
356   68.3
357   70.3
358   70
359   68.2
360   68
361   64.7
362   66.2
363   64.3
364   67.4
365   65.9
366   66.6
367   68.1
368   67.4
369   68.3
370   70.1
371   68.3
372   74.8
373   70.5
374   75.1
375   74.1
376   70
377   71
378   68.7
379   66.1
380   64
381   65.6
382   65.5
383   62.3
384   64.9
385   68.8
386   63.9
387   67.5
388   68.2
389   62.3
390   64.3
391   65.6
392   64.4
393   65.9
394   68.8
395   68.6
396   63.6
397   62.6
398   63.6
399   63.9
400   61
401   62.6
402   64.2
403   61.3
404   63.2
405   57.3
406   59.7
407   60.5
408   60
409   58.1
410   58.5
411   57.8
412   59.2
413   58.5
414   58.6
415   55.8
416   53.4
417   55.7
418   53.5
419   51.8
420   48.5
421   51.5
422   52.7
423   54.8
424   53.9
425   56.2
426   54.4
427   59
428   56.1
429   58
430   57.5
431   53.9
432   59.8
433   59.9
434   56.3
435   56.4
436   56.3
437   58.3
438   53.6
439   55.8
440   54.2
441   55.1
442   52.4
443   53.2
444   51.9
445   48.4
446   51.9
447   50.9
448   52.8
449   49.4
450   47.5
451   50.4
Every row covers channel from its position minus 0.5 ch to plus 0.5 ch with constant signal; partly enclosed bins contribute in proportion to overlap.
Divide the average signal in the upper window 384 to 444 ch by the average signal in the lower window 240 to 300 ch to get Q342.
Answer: 1.45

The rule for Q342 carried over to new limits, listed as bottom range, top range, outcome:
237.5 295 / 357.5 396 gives 1.67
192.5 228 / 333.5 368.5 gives 1.51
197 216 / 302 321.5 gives 1.13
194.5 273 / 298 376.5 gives 1.36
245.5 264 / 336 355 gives 1.44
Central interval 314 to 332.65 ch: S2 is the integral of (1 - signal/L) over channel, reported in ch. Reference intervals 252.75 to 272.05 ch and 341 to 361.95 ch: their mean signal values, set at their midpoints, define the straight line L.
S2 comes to 2.8 ch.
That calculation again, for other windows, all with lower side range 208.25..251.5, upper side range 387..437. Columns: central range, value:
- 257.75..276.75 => 2.37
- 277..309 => 4.95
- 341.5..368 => -4.93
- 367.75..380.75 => -3.27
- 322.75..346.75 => -0.66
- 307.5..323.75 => 1.41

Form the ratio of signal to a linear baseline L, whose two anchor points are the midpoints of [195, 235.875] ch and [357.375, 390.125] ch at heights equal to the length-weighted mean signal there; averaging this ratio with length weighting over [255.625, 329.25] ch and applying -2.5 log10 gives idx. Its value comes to 0.26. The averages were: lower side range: 41.3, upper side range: 67.7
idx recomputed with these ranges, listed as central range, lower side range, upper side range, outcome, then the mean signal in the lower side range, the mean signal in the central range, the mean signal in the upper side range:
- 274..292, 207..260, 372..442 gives 0.27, 42.6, 37.1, 60.8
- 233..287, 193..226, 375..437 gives 0.15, 41.4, 40.4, 60.7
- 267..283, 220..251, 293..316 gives 0.14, 42.4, 38.7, 45.2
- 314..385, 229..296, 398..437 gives -0.20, 40.3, 60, 57.5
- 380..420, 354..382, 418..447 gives 0.00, 68.4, 61.7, 54.6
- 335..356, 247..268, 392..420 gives -0.15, 41.2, 60.3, 60.1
